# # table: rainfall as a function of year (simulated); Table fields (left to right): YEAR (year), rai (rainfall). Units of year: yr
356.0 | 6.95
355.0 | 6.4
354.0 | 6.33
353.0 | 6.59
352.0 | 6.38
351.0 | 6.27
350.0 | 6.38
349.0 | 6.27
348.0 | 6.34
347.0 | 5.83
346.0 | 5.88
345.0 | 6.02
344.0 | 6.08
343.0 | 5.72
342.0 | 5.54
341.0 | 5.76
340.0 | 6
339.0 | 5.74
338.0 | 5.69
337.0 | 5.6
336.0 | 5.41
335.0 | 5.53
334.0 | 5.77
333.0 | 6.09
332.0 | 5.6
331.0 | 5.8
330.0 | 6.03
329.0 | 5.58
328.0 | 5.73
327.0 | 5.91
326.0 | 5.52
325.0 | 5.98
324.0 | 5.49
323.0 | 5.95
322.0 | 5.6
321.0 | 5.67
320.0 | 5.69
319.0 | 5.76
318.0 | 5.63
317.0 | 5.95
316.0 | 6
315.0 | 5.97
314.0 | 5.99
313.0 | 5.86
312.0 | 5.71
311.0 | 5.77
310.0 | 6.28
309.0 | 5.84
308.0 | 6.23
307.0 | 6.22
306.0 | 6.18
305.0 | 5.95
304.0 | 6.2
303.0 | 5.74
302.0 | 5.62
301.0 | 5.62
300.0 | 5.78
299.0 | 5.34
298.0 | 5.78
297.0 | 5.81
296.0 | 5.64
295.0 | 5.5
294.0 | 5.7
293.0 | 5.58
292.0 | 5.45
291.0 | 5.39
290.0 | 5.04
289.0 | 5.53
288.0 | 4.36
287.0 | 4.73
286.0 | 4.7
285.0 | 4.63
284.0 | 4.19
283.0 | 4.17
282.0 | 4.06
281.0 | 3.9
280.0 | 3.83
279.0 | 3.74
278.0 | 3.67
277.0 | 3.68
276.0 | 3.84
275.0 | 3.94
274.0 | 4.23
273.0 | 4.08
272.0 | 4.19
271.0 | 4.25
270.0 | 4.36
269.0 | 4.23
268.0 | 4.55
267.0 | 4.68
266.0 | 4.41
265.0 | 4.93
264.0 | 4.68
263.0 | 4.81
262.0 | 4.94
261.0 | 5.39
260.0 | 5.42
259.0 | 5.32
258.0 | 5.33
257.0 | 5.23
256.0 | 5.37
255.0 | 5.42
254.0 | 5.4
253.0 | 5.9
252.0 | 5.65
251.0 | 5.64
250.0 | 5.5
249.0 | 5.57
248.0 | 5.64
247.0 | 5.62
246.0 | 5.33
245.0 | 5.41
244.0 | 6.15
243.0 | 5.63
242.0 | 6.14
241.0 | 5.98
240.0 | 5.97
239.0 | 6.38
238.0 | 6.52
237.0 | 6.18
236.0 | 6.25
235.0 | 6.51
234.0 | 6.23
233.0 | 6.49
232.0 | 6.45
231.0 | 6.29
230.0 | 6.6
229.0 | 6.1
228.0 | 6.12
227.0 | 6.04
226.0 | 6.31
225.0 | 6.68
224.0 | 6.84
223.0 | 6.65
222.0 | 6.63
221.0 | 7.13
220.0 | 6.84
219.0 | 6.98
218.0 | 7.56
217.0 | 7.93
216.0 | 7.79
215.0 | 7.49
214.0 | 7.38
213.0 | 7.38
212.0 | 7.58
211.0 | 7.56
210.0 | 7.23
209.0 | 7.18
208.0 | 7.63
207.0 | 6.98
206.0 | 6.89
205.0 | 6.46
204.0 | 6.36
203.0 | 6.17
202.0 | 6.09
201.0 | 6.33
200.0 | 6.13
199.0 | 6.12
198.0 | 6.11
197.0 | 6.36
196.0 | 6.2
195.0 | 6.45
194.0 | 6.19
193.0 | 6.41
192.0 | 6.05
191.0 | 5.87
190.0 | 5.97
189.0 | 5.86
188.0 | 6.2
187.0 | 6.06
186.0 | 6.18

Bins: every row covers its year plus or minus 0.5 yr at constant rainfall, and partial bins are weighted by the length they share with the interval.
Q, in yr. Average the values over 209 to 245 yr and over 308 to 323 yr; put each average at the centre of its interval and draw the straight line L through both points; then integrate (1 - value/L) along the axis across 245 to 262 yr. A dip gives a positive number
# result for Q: 2.5 yr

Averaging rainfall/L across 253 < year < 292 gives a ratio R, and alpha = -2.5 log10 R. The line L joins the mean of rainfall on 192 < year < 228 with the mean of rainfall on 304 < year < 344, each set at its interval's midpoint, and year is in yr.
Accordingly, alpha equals 0.33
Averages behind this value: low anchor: 6.78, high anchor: 5.82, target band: 4.62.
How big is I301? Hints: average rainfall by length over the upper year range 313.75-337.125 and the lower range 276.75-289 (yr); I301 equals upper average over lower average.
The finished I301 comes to 1.4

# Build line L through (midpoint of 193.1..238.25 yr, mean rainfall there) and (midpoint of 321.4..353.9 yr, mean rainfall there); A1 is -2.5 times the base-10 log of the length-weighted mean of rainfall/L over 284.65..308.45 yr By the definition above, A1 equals 0.12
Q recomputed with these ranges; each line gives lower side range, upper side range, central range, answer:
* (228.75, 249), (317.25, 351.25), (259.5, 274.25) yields 3.4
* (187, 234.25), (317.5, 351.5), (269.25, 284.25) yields 5.3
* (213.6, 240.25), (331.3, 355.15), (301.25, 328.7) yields 1.2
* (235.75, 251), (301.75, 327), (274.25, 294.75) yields 4.7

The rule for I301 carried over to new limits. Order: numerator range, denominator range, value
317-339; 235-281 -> 1.12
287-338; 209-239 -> 0.84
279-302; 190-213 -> 0.76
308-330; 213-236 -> 0.86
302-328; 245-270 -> 1.13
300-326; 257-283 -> 1.32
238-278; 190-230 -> 0.76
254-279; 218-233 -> 0.70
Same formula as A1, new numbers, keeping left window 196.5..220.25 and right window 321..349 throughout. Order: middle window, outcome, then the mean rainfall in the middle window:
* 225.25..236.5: 0.07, 6.32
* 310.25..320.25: 0.02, 5.85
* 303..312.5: 0.00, 6.03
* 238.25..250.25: 0.14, 5.8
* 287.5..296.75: 0.15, 5.37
